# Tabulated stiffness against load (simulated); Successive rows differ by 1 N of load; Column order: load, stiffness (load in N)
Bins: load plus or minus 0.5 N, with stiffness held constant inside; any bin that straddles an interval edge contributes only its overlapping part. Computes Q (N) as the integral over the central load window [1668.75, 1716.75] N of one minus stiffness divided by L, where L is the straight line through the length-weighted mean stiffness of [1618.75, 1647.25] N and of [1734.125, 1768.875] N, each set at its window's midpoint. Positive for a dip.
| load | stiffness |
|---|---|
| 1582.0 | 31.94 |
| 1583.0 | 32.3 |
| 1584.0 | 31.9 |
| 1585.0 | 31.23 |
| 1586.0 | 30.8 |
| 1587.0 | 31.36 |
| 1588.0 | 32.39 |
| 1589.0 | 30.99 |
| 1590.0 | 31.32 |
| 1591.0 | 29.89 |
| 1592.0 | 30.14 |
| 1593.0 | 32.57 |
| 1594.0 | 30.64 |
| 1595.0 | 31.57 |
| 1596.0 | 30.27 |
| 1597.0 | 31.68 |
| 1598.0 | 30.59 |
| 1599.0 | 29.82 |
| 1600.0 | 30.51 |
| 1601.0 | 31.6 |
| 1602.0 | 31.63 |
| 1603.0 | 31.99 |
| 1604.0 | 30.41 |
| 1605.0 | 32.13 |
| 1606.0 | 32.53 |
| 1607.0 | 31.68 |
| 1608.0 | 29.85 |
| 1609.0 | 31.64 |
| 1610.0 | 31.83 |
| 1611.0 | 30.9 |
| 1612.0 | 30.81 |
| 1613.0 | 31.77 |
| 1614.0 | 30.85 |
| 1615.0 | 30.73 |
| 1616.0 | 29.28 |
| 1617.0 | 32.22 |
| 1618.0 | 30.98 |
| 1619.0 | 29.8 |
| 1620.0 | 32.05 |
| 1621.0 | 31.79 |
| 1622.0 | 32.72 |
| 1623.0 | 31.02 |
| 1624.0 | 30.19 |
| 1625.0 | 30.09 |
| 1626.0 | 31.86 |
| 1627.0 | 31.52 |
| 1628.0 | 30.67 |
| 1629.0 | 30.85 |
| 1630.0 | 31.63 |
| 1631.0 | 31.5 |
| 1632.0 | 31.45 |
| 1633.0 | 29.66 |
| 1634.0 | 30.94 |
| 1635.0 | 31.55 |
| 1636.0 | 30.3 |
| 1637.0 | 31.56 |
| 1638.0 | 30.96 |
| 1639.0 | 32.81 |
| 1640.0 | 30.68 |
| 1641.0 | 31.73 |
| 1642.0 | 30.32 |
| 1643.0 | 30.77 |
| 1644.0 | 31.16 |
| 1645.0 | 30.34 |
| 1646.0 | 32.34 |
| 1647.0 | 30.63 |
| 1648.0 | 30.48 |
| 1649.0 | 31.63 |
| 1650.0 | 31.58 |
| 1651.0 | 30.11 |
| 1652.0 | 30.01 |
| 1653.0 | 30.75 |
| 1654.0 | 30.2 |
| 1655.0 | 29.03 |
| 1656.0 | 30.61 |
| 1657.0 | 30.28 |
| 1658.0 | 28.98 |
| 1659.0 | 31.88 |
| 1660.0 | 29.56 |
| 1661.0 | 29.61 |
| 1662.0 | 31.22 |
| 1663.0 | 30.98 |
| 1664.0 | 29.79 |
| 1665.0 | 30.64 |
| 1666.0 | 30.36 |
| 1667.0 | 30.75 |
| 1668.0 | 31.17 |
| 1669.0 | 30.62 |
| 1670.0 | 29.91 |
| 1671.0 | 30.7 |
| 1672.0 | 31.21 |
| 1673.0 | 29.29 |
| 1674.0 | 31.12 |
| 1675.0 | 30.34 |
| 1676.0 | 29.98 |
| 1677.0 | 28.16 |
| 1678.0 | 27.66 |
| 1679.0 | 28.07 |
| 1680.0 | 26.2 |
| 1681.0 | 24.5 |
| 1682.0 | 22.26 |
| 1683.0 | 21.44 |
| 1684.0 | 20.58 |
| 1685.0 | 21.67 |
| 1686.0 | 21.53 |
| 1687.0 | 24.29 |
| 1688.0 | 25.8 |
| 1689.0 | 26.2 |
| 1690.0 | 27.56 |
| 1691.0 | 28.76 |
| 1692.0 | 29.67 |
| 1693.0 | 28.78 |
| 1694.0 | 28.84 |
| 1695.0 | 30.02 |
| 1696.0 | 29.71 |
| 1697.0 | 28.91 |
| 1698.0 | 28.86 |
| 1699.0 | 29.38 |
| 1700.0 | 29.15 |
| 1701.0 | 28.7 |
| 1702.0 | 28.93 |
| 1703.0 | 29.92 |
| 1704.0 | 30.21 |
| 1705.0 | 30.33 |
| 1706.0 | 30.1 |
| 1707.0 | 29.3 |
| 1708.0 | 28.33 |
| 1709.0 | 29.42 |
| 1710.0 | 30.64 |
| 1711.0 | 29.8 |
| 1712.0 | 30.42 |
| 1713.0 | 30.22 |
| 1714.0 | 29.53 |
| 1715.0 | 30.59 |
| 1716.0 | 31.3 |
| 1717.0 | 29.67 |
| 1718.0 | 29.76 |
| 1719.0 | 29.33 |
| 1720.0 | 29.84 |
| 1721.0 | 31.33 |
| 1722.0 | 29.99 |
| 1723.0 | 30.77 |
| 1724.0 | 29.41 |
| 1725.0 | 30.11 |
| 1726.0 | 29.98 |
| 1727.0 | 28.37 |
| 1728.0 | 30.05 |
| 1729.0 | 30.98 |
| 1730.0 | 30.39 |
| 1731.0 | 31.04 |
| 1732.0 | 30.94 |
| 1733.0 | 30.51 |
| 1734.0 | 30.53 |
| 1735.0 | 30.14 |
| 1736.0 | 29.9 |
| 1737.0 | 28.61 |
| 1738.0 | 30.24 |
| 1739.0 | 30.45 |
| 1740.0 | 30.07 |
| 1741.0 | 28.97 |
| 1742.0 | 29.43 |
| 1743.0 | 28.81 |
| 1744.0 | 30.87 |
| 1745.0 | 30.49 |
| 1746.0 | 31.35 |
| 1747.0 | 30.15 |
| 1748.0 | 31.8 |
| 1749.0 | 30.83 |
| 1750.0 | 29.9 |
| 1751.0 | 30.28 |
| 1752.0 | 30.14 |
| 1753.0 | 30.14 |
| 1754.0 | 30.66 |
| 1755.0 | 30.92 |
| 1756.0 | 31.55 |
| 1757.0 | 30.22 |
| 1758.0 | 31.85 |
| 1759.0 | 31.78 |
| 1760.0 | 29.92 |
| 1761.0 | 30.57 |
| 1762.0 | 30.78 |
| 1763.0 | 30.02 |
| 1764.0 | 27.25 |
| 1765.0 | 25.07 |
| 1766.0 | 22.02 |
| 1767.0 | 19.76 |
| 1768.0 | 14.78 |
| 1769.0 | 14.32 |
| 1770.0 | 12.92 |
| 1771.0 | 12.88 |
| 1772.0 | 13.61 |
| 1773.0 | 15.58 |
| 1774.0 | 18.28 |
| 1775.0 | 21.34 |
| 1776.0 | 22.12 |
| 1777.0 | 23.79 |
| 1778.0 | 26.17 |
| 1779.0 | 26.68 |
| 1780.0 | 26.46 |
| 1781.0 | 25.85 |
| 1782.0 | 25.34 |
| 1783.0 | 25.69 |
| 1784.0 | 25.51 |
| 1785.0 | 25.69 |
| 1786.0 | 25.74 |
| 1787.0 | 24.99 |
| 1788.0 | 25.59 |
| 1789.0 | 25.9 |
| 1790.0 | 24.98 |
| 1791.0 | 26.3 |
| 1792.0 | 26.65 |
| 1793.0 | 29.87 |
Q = 2.8 N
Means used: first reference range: 31.2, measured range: 28.3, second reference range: 29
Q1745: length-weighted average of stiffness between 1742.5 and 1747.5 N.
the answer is 30.3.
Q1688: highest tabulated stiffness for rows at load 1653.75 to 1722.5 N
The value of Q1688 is 31.88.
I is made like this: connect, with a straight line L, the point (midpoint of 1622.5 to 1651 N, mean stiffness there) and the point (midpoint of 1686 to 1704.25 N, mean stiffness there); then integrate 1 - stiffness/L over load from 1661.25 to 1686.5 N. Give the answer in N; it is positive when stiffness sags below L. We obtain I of 1.1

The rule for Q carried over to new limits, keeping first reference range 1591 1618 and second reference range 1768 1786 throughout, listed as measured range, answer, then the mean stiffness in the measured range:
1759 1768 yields -1.8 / 26.5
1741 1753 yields -3.8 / 30.3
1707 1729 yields -4.8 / 30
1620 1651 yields -1.9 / 31.2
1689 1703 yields -1.7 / 29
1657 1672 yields -1.5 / 30.5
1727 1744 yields -4.6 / 30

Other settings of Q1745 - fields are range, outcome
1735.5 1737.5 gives 29.3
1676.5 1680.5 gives 27.5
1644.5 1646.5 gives 31.3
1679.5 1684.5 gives 23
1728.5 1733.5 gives 30.8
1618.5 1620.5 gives 30.9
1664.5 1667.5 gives 30.6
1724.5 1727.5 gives 29.5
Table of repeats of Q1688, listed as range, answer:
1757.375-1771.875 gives 31.85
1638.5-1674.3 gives 32.81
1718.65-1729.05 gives 31.33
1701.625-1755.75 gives 31.8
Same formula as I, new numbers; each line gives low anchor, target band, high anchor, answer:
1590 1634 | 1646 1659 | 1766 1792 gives -0.71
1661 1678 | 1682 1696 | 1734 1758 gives 2.08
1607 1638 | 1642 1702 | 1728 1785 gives 1.37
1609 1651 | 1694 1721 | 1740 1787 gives -1.47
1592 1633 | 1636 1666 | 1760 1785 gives -1.66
